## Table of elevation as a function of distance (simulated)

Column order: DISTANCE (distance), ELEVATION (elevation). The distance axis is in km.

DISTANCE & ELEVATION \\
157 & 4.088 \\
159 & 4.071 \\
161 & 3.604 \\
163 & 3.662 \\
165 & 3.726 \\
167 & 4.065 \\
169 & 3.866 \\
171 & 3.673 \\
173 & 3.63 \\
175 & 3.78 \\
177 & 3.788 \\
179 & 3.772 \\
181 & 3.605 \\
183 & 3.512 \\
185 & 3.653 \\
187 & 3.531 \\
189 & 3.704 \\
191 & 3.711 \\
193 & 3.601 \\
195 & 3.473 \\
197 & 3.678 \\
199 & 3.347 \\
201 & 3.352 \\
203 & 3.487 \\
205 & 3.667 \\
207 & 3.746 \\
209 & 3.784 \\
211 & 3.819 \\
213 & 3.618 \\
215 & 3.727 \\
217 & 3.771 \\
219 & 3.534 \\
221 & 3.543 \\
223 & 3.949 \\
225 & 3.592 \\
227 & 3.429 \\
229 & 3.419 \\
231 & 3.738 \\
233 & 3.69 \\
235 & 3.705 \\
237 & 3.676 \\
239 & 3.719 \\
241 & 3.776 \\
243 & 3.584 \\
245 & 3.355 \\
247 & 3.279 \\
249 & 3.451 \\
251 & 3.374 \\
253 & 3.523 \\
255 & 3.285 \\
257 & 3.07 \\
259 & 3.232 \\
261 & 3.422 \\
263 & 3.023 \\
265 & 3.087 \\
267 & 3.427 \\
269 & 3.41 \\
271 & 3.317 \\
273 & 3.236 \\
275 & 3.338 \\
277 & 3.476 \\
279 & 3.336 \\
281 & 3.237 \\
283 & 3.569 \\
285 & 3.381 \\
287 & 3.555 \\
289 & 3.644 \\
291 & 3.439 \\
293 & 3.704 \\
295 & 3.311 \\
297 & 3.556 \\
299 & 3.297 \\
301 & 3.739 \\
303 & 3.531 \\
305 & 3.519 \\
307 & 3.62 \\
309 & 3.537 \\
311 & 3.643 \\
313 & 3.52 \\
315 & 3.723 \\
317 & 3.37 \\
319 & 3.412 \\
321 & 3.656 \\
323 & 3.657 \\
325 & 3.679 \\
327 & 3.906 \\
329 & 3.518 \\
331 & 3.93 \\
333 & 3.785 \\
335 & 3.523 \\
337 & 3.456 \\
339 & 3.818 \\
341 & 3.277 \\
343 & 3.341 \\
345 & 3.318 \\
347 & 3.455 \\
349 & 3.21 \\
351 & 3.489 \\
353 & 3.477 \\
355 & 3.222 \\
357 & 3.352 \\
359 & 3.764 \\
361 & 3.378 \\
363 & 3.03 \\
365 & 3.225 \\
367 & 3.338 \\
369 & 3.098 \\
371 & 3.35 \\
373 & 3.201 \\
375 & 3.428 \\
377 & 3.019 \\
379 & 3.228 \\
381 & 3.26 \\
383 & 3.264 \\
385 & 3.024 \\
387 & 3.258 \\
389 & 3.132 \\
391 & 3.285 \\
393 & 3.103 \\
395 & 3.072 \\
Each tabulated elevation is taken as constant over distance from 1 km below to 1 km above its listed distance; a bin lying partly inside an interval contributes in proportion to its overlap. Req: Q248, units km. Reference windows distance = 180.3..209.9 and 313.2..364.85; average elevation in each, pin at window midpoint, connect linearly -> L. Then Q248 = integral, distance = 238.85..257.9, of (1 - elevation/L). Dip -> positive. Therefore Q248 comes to 0.7 km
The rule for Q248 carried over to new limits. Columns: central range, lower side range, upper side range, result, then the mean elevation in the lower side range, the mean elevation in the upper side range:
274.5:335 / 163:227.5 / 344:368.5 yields -1.86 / 3.66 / 3.35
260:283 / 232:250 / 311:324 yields 1.68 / 3.58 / 3.56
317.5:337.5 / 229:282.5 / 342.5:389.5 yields -1.91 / 3.42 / 3.29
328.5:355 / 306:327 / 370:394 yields -0.36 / 3.6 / 3.21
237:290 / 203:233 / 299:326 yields 3.30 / 3.66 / 3.57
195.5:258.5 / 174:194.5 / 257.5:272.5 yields -2.11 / 3.66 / 3.27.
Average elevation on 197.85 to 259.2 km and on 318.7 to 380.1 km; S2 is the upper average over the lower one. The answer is 0.97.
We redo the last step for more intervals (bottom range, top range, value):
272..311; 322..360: 1.02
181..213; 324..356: 0.98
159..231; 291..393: 0.94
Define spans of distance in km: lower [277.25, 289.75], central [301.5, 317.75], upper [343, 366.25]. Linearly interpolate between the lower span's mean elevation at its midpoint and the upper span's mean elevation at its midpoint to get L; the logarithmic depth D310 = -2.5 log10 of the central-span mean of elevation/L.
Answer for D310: -0.05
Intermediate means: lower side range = 3.45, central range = 3.57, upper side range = 3.36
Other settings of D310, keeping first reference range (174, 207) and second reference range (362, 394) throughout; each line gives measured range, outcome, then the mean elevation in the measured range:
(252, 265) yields 0.07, 3.25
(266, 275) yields 0.03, 3.35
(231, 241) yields -0.06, 3.71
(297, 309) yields -0.06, 3.54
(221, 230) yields -0.02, 3.59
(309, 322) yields -0.07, 3.55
